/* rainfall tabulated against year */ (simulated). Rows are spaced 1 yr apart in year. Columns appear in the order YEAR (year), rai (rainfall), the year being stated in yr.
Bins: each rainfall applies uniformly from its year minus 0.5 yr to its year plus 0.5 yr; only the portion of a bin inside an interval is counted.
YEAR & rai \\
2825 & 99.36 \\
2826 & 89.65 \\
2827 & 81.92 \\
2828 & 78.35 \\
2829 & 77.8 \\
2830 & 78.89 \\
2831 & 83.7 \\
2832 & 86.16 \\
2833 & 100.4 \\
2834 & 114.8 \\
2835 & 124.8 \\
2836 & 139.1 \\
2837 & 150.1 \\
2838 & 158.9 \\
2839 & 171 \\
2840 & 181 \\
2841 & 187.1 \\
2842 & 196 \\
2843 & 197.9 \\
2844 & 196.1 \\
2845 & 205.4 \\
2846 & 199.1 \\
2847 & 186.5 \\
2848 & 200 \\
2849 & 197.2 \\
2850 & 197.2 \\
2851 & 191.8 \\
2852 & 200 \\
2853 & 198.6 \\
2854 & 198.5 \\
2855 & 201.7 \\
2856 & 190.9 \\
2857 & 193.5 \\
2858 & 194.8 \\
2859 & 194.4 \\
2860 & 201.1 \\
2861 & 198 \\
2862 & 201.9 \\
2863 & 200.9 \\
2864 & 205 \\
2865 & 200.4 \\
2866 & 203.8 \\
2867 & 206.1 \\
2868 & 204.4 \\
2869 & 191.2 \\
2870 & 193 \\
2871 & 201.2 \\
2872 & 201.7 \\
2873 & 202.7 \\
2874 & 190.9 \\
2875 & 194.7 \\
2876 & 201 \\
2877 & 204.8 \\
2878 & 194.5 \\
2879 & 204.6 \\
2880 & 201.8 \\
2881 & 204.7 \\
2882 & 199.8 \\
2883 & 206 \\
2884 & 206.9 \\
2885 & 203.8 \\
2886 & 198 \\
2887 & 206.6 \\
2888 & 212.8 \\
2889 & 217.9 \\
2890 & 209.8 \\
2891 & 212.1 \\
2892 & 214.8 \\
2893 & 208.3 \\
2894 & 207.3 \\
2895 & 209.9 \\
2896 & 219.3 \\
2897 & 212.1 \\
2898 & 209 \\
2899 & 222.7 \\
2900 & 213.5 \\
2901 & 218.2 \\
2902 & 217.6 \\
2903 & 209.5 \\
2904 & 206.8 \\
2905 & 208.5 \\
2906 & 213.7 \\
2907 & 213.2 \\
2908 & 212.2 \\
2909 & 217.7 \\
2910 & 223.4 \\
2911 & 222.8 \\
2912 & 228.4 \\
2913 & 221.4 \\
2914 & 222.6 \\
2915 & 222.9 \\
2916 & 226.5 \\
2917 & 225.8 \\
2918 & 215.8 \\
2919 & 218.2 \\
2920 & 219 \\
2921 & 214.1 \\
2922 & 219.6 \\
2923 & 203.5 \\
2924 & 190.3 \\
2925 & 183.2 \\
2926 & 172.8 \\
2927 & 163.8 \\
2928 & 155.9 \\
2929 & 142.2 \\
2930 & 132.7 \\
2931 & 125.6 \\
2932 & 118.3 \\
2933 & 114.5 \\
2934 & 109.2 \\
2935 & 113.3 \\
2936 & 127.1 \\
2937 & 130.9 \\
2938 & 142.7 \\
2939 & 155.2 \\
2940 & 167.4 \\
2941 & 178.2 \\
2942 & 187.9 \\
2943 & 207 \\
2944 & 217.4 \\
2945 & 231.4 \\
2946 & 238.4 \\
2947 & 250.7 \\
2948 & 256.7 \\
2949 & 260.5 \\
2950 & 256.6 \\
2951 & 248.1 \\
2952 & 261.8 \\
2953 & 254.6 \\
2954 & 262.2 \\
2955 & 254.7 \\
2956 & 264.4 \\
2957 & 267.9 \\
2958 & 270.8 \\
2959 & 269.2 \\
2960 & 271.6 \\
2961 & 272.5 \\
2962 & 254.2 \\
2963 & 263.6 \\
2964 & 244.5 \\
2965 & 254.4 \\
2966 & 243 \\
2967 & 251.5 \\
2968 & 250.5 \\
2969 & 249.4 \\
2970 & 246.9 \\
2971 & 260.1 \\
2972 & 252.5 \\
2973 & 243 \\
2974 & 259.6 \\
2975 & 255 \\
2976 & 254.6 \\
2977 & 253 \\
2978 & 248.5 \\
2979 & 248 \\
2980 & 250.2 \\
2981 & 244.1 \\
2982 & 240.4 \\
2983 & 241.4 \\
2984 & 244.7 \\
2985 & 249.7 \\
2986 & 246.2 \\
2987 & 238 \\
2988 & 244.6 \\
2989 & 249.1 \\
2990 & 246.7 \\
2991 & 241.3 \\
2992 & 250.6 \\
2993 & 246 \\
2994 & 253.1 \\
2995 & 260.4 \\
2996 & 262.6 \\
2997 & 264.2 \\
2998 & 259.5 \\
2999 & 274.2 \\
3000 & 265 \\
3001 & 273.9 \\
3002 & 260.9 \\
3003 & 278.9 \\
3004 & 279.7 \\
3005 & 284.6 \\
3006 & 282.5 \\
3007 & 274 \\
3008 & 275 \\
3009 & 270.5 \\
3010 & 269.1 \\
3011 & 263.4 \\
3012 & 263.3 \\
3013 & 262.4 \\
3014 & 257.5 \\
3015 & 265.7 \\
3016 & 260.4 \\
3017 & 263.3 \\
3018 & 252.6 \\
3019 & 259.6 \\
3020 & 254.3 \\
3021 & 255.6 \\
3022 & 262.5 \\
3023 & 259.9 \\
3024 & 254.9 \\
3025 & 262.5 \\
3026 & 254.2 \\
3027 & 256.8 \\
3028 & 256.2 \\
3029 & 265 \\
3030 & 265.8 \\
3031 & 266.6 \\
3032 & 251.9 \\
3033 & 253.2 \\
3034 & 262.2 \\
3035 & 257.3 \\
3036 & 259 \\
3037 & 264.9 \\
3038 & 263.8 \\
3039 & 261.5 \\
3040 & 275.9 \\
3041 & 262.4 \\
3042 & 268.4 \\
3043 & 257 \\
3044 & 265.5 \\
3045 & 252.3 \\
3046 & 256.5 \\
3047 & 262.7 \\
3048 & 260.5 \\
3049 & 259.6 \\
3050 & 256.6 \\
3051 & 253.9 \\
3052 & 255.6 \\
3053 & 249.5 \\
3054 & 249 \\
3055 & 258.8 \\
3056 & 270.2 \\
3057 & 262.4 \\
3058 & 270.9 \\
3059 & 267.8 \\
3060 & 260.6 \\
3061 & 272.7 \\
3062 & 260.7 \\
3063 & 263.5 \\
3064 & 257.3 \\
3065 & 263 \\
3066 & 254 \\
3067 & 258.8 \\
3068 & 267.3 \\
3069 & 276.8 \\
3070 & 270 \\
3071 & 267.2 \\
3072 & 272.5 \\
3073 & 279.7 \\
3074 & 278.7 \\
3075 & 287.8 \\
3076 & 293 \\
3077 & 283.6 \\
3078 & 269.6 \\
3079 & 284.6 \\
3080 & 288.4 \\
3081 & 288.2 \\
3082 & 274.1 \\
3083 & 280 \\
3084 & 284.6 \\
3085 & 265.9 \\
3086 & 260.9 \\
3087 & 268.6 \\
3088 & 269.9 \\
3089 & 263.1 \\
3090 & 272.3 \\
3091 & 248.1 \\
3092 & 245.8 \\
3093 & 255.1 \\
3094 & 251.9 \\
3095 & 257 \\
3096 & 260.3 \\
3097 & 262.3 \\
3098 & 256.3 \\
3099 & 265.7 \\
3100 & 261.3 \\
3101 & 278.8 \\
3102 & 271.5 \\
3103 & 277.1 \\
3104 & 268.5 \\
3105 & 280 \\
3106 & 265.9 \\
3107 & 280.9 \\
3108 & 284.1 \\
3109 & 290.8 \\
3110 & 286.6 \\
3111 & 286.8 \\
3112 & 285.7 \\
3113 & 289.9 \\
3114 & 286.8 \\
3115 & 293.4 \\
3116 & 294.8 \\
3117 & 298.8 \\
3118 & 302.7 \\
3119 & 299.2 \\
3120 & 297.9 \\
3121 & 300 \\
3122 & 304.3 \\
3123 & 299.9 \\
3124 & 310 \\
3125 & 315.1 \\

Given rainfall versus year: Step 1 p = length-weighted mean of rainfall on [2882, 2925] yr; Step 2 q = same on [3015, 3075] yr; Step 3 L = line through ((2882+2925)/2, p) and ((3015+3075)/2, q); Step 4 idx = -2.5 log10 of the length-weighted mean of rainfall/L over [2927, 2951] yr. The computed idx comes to 0.27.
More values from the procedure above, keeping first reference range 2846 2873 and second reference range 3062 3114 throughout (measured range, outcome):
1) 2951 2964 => -0.145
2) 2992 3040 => -0.063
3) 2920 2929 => 0.171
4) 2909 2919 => -0.034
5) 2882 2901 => -0.010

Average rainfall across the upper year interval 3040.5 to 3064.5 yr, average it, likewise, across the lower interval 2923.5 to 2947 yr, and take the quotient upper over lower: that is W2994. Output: 1.60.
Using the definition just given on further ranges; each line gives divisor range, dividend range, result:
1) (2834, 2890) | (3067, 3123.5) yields 1.43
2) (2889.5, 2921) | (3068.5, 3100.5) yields 1.25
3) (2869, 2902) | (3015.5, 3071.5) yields 1.26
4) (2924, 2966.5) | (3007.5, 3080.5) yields 1.28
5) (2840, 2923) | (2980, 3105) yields 1.28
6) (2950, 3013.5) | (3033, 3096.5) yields 1.03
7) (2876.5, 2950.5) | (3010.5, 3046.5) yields 1.31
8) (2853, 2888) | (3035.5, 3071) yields 1.31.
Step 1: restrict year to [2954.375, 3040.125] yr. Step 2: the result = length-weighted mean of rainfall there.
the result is 258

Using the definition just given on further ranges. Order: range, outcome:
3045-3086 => 268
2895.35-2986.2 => 219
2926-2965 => 207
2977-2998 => 249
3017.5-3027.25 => 257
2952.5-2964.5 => 263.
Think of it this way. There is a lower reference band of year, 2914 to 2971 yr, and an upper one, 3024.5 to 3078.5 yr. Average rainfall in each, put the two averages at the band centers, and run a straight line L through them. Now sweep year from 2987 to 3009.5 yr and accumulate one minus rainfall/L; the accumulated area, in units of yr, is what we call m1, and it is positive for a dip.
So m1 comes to -2.28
